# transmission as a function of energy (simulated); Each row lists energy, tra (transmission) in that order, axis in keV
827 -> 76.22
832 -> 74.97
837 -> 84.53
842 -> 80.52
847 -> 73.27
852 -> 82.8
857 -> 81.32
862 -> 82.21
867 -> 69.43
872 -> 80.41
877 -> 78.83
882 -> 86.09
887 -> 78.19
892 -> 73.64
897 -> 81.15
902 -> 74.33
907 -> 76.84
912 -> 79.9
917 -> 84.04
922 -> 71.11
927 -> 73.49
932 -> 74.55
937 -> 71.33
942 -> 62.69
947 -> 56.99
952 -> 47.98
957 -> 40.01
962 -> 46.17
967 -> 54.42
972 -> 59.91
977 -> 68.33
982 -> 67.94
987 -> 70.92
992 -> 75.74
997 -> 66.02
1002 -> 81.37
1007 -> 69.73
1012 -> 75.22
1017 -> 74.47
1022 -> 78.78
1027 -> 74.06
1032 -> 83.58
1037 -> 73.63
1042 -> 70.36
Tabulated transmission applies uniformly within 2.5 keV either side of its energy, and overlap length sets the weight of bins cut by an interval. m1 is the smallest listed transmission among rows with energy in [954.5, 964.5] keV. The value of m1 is 40.01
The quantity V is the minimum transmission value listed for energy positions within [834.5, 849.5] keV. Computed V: 73.27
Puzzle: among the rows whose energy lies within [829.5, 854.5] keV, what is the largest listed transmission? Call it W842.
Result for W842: 84.53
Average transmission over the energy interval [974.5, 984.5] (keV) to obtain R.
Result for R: 68.1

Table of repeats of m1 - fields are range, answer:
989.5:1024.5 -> 66.02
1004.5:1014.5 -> 69.73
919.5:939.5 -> 71.11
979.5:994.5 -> 67.94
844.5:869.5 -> 69.43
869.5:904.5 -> 73.64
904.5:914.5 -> 76.84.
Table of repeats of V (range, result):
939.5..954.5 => 47.98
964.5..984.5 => 54.42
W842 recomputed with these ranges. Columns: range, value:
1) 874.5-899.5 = 86.09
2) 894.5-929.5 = 84.04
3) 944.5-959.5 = 56.99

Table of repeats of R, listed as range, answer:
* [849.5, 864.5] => 82.1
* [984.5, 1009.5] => 72.8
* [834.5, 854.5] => 80.3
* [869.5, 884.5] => 81.8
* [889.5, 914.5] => 77.2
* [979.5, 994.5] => 71.5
